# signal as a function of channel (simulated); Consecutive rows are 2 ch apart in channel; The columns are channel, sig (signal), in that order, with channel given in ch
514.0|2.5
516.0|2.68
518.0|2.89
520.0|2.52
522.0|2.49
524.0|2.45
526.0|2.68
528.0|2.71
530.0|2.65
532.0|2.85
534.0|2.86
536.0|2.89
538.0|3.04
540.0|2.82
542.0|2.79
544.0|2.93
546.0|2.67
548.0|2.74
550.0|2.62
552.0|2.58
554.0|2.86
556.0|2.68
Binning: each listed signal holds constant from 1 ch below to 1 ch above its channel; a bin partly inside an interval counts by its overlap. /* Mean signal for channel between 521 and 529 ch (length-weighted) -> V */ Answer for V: 2.58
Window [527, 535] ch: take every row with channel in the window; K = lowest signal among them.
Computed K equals 2.65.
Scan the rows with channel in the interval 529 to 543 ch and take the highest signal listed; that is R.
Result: 3.04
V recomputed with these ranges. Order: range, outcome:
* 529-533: 2.75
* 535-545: 2.89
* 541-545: 2.86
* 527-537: 2.79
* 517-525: 2.59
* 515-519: 2.79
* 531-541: 2.89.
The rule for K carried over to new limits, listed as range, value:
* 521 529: 2.45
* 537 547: 2.67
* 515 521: 2.52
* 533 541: 2.82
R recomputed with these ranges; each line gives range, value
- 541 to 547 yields 2.93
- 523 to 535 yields 2.86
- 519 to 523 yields 2.52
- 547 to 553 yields 2.74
